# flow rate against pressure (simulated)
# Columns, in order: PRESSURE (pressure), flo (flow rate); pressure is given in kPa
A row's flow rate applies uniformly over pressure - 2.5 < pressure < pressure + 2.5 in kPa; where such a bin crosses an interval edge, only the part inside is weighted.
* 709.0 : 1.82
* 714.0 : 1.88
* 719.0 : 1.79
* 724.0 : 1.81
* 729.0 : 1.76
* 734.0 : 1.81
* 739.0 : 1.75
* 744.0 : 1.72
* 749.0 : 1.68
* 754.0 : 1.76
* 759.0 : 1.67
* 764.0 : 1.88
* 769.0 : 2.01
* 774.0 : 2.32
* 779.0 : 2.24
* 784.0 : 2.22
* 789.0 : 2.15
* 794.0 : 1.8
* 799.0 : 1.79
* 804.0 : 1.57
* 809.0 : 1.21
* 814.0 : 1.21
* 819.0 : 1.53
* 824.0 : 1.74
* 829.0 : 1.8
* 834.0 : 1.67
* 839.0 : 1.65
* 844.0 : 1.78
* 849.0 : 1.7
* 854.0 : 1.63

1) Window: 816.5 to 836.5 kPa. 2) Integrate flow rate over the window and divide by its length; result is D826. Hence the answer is 1.69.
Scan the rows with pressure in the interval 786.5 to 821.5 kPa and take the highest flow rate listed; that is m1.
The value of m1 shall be 2.15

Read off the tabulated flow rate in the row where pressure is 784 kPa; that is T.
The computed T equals 2.22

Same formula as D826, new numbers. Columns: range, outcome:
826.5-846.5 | 1.73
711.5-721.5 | 1.83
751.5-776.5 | 1.93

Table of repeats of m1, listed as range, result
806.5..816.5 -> 1.21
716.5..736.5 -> 1.81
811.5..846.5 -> 1.8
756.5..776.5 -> 2.32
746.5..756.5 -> 1.76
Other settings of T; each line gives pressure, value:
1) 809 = 1.21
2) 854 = 1.63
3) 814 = 1.21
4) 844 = 1.78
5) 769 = 2.01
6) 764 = 1.88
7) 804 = 1.57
